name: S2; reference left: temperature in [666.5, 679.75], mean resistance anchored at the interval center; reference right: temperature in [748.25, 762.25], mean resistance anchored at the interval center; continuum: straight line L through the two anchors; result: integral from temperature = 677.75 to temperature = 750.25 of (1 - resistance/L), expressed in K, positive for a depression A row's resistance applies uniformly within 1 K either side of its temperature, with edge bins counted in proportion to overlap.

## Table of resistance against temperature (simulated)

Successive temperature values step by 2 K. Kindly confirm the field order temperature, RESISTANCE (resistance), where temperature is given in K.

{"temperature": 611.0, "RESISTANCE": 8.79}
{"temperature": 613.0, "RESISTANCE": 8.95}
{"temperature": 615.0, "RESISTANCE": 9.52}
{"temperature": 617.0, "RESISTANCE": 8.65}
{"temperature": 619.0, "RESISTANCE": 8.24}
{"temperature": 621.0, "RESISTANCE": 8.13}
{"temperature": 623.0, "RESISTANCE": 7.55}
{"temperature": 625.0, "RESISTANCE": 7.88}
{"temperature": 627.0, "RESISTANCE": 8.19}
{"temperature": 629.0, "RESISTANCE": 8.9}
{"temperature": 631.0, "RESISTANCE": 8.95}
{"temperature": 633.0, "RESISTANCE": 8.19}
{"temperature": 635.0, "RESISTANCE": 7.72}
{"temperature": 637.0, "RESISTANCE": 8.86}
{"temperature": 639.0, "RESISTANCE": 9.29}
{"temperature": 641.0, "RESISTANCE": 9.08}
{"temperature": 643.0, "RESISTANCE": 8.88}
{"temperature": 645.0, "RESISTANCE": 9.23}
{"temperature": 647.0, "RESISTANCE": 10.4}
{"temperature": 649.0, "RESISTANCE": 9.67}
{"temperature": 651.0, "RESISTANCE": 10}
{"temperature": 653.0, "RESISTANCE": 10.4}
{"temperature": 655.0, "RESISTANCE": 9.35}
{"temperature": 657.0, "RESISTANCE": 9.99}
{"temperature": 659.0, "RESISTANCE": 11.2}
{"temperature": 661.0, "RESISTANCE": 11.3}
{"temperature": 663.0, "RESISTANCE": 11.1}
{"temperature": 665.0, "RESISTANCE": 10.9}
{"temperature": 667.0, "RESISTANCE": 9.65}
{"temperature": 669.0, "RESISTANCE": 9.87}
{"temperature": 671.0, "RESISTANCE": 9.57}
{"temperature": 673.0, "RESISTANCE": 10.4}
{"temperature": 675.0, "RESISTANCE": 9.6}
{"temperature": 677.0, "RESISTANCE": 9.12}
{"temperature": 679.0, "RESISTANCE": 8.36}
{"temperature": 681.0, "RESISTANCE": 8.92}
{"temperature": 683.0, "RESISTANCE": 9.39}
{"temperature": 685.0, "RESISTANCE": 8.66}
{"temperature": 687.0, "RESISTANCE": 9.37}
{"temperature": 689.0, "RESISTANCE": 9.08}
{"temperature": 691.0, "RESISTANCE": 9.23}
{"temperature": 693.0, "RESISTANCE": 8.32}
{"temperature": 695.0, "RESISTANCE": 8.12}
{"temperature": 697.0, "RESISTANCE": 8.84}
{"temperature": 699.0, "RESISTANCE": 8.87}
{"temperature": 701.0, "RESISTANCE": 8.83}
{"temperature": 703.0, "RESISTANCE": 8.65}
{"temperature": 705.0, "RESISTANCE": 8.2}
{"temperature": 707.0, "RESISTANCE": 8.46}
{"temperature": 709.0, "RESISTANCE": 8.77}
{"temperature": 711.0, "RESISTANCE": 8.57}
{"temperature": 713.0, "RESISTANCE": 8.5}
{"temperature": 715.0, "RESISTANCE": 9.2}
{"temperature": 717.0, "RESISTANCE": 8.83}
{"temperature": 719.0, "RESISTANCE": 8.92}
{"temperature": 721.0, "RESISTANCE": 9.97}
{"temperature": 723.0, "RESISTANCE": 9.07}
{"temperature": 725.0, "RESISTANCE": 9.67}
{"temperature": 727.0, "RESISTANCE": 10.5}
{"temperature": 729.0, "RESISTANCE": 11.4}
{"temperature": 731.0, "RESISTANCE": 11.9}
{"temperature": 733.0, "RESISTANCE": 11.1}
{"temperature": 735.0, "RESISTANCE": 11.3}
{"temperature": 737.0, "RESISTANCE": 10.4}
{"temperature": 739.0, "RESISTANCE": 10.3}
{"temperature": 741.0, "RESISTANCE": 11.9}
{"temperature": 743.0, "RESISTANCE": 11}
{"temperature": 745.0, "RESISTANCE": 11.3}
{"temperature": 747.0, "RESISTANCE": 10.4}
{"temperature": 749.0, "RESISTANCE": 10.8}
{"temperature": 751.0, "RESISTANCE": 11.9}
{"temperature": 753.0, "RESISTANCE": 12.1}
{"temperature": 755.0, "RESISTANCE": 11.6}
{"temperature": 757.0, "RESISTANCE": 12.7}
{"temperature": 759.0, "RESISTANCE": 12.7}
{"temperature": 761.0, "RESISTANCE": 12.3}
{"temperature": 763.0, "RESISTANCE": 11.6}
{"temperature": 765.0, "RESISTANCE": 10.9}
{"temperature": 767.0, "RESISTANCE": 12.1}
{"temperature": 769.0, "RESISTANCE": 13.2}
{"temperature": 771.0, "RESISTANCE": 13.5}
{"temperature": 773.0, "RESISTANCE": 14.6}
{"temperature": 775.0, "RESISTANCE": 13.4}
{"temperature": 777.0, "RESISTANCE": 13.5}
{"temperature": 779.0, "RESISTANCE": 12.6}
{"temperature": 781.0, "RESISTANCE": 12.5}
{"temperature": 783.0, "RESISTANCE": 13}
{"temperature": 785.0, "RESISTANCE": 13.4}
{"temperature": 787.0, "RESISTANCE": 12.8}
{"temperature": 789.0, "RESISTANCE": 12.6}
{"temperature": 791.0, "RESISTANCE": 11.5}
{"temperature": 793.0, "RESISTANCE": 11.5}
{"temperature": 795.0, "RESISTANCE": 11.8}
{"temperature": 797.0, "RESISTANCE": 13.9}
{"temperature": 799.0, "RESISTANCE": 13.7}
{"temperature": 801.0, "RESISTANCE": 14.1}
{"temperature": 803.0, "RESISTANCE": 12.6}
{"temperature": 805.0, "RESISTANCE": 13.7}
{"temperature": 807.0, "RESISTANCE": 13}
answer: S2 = 8.1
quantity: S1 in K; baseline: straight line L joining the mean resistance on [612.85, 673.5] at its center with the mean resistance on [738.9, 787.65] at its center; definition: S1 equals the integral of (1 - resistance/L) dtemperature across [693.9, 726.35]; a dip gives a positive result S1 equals 6.29 K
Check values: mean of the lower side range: 9.35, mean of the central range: 8.86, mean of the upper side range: 12.3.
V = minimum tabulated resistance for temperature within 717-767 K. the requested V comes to 8.83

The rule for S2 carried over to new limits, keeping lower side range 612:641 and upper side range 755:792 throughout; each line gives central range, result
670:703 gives 3.8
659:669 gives -1.2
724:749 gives 1.5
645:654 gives -0.8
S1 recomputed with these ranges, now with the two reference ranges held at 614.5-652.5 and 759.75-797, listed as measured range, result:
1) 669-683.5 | 0.8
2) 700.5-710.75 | 2.1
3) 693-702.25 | 1.7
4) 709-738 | 3.4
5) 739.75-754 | 0.6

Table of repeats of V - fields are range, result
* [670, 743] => 8.12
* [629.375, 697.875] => 7.72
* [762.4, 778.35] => 10.9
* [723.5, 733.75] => 9.67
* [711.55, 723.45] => 8.5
